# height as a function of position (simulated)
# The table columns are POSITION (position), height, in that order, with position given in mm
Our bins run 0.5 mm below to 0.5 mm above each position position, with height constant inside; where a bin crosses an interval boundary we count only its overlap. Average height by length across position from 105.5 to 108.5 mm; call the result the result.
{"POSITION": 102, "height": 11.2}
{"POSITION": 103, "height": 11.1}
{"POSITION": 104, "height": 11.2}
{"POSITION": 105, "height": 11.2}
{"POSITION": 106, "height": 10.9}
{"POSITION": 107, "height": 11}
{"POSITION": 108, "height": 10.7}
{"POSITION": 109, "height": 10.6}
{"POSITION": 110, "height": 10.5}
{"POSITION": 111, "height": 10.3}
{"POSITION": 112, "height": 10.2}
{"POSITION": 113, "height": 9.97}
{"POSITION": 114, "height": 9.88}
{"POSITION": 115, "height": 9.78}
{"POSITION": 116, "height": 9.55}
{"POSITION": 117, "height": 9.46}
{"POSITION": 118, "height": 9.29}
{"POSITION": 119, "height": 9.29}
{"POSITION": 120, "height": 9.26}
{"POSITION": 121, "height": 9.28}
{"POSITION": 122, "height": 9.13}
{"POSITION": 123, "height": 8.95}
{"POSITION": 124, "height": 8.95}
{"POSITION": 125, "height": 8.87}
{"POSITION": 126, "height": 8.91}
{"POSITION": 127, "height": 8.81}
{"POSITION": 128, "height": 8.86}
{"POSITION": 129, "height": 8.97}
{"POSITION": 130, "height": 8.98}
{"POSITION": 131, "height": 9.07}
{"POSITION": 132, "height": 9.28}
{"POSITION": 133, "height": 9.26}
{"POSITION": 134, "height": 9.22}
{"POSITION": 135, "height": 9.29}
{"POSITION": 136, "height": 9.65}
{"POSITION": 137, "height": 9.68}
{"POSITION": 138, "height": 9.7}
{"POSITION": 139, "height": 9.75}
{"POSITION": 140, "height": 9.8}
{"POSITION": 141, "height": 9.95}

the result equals 10.9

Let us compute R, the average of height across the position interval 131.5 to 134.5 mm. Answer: 9.25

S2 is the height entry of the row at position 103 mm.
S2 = 11.1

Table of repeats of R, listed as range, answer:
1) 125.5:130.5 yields 8.91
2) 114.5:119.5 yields 9.47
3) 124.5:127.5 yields 8.86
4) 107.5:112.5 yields 10.5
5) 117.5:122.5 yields 9.25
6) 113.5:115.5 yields 9.83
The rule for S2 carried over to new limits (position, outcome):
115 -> 9.78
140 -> 9.8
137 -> 9.68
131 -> 9.07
